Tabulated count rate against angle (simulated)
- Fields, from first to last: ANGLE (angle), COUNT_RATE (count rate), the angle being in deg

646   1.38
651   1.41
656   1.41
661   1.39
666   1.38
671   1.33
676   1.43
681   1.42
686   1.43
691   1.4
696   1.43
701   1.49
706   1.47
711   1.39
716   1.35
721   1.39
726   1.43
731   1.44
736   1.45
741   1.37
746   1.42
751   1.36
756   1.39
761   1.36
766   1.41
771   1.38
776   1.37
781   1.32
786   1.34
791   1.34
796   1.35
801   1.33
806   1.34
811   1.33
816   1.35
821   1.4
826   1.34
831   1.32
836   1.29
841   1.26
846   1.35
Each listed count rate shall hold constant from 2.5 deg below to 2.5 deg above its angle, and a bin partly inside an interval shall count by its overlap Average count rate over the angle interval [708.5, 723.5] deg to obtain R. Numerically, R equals 1.38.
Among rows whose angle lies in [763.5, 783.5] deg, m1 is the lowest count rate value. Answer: 1.32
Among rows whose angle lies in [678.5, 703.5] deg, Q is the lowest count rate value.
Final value 1.4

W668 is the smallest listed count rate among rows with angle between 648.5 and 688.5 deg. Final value 1.33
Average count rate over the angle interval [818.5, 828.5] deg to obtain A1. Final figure 1.37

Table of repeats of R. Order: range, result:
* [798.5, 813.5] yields 1.33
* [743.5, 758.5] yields 1.39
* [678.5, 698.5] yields 1.42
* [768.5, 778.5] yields 1.38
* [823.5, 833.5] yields 1.33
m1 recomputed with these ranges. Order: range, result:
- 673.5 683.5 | 1.42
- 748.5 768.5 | 1.36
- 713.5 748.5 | 1.35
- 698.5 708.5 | 1.47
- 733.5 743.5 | 1.37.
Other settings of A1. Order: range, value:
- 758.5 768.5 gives 1.39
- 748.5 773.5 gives 1.38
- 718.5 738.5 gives 1.43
